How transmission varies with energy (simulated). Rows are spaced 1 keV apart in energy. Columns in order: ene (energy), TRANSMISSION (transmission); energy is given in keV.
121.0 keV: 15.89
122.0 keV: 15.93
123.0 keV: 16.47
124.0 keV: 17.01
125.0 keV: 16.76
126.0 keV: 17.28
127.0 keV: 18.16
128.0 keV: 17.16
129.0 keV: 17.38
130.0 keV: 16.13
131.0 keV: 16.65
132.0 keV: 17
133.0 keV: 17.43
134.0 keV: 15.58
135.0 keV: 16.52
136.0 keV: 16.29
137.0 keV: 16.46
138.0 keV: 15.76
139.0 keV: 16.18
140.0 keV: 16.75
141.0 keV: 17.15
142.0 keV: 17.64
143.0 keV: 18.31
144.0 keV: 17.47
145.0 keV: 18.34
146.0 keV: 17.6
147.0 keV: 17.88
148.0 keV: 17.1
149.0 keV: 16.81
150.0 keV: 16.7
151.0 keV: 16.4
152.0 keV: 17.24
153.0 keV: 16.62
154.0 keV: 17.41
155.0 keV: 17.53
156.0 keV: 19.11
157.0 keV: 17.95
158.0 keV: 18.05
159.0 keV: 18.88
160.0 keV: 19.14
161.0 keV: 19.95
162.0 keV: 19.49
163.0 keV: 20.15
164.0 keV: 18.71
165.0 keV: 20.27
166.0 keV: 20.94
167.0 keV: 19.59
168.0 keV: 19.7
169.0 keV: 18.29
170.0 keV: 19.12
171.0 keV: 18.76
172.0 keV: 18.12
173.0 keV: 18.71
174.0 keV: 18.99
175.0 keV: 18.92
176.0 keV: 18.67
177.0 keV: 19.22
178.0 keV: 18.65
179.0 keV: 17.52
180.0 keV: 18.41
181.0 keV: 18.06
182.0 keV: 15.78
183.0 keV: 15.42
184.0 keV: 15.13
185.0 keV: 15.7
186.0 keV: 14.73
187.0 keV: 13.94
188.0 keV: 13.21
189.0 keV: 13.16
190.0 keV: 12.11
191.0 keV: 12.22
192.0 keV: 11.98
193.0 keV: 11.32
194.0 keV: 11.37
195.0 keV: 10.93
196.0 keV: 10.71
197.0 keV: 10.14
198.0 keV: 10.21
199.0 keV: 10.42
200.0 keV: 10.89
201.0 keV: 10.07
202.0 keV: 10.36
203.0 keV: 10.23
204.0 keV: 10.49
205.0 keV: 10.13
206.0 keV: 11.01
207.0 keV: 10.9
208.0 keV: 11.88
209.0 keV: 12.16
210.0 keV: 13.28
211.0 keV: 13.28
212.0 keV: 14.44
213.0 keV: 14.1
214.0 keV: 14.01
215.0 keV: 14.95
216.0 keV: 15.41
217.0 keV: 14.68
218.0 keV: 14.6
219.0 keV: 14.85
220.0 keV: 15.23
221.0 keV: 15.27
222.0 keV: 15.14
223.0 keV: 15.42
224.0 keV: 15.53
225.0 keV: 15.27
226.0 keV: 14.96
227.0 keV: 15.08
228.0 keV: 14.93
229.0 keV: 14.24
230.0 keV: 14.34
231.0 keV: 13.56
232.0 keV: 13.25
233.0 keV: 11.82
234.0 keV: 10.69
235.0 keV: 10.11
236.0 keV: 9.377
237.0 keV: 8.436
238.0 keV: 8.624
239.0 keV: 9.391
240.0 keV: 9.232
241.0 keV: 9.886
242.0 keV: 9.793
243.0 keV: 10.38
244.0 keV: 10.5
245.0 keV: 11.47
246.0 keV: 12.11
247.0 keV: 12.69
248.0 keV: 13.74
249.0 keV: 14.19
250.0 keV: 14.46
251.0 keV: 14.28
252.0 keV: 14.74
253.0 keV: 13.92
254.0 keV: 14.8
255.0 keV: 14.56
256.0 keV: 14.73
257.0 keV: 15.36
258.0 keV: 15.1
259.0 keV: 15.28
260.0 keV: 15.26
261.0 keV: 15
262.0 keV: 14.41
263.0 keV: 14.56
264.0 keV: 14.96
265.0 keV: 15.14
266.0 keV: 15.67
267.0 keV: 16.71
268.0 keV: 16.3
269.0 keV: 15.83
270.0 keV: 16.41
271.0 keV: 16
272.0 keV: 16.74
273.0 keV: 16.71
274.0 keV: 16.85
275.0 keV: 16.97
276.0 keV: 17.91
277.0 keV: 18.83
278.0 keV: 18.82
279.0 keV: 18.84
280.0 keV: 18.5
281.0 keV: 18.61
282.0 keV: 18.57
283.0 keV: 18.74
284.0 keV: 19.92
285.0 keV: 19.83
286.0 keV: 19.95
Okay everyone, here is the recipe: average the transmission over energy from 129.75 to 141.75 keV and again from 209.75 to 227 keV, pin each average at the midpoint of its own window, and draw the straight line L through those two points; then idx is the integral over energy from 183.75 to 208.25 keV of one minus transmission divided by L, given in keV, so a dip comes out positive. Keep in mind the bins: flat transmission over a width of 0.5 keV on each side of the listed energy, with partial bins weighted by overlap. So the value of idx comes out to 5.7 keV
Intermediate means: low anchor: 16.5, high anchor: 14.8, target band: 11.7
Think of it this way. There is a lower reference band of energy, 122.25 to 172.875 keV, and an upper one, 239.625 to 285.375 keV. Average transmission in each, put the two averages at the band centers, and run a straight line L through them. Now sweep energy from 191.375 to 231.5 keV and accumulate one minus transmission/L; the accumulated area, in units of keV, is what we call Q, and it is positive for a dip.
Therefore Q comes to 8.4 keV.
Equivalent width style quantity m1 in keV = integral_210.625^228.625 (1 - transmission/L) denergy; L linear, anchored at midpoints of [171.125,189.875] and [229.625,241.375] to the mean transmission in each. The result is -3.6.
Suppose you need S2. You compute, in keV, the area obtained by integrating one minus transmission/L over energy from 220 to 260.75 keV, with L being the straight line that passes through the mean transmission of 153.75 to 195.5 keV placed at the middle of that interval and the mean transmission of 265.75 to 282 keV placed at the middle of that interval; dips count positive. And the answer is 9.8 keV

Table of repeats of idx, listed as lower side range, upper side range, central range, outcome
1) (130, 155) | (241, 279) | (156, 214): 3.7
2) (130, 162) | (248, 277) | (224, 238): 2.9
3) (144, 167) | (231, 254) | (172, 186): -0.9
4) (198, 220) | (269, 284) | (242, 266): 3.1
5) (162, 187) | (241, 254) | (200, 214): 3.5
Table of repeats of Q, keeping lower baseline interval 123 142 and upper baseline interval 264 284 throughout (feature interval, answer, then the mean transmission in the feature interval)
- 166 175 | -1.1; 19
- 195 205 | 3.9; 10.4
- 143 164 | -1.5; 18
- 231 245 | 5.6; 10.3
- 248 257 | 1.4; 14.5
